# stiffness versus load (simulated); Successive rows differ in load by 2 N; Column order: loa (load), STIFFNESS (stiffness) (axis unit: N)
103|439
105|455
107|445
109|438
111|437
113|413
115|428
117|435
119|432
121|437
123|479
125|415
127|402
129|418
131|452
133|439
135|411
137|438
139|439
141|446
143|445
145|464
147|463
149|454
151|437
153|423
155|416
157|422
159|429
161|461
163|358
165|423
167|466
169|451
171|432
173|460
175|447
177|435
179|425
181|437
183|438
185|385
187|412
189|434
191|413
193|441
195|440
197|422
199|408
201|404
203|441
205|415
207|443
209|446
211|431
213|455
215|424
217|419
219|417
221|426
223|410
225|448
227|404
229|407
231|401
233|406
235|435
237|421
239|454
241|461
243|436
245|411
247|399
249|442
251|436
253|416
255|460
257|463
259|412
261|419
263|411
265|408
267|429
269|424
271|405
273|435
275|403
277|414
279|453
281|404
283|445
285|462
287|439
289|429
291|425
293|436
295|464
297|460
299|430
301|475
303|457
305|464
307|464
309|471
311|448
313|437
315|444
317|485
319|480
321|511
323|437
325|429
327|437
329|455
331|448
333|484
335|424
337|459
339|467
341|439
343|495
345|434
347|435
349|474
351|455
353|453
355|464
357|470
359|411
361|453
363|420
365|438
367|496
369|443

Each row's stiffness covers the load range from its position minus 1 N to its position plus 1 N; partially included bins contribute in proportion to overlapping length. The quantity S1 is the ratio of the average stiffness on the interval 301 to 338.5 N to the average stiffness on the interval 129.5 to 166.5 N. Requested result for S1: 1.05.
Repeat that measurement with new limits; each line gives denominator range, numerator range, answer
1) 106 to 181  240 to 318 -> 1.01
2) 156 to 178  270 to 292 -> 0.99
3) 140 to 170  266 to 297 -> 0.99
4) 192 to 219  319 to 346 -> 1.06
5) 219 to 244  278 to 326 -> 1.06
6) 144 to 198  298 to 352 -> 1.06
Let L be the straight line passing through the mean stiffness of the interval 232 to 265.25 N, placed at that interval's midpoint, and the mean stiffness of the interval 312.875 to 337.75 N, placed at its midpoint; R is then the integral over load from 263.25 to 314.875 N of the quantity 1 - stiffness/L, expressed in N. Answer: 0.6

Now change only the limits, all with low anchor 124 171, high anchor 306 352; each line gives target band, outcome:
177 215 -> 1.1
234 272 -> 1.6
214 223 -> 0.5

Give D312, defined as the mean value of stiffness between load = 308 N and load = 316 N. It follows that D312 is 450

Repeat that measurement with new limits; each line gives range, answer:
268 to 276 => 417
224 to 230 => 420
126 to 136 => 424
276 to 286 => 436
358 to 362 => 432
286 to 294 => 432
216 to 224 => 418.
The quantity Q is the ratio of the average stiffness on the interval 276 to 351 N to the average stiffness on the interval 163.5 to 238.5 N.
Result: 1.06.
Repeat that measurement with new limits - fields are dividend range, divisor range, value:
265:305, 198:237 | 1.03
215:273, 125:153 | 0.97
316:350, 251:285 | 1.07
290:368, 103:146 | 1.04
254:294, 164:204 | 1.00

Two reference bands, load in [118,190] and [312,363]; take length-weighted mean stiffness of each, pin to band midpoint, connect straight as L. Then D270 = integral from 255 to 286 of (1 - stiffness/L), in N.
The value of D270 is 1.4 N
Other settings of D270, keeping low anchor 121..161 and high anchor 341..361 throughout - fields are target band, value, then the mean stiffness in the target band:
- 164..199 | 0.63 N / 432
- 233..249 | 0.53 N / 430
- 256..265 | 0.45 N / 424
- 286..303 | 0.14 N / 445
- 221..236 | 0.93 N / 417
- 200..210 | 0.28 N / 430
